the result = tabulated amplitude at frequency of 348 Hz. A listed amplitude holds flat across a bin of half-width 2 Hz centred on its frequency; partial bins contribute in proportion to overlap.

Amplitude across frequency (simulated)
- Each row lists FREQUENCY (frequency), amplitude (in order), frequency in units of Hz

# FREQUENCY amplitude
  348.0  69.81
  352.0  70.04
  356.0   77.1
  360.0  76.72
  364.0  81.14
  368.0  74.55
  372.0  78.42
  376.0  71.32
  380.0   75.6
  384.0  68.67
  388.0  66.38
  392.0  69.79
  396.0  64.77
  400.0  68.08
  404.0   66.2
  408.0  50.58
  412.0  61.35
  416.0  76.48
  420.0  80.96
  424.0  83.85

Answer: 69.81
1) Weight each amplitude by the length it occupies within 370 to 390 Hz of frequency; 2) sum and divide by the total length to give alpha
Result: 72.1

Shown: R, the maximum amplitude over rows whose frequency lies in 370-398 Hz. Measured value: 78.42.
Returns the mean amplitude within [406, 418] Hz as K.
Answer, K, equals 62.8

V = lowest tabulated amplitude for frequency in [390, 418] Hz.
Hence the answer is 50.58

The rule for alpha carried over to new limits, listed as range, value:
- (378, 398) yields 69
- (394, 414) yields 62.2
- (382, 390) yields 67.5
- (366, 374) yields 76.5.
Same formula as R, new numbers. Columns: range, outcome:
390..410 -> 69.79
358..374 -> 81.14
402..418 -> 76.48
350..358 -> 77.1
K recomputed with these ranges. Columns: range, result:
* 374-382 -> 73.5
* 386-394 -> 68.1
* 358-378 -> 76.4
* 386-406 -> 67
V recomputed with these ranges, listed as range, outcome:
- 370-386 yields 68.67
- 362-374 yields 74.55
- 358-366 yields 76.72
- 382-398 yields 64.77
